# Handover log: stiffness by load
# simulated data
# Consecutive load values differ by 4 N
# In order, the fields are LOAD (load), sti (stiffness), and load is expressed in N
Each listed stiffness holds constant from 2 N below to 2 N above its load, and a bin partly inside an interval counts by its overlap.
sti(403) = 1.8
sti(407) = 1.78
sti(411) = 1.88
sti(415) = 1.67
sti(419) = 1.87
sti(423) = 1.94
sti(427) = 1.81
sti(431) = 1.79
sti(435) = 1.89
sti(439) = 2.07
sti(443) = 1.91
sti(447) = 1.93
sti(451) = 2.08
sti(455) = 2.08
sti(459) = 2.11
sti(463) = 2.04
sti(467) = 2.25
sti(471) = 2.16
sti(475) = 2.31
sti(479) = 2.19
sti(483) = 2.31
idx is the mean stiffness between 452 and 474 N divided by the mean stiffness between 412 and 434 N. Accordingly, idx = 1.2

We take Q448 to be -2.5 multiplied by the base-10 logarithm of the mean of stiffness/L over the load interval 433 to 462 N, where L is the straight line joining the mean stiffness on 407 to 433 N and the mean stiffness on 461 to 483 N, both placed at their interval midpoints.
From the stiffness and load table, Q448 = 0.007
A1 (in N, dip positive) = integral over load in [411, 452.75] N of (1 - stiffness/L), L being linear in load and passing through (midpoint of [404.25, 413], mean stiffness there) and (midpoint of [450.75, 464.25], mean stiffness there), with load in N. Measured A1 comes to 1.1 N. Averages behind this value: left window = 1.83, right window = 2.08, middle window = 1.89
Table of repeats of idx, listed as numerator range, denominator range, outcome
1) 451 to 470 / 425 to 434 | 1.17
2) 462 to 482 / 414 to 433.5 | 1.21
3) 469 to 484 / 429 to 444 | 1.17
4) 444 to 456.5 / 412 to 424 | 1.11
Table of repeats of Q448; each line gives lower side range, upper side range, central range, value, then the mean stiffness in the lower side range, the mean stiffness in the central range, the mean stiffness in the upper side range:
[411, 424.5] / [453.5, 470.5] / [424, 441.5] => 0.02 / 1.83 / 1.89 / 2.12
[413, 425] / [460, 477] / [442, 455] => 0.03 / 1.83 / 1.99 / 2.19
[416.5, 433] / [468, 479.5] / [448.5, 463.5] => 0.01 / 1.85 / 2.08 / 2.23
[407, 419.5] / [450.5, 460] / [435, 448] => 0.02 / 1.79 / 1.96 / 2.09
